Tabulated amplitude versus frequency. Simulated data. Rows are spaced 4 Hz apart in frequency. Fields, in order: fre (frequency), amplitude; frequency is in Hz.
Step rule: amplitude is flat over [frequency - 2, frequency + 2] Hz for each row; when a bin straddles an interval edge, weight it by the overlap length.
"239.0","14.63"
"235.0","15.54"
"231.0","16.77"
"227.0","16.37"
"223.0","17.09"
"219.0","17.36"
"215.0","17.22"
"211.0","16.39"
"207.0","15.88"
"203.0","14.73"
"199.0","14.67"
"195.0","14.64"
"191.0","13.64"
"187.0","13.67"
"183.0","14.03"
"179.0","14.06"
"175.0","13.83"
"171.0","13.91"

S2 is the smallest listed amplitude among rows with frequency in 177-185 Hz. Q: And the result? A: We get 14.03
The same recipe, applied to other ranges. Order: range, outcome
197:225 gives 14.67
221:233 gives 16.37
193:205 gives 14.64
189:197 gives 13.64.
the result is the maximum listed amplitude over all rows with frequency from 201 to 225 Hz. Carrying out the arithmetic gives 17.36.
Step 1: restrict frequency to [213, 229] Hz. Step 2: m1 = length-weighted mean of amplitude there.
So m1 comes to 17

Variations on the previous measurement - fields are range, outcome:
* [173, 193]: 13.8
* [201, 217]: 16.1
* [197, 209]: 15.1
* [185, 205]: 14.3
